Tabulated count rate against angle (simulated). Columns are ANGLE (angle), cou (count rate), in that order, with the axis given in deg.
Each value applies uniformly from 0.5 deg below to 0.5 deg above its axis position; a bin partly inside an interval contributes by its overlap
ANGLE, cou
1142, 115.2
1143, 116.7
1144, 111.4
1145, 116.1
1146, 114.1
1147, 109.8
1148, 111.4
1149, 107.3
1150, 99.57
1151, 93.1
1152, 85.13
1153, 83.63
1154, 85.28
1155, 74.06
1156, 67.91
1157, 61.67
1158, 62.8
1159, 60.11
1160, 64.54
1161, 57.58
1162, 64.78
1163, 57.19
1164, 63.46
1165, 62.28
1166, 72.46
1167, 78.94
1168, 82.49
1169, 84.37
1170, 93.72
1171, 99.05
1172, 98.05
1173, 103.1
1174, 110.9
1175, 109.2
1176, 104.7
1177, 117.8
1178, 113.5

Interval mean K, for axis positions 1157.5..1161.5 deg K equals 61.3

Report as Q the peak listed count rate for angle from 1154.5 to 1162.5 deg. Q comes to 74.06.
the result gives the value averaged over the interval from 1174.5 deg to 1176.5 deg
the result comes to 107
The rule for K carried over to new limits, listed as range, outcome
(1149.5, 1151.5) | 96.3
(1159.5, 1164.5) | 61.5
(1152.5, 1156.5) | 77.7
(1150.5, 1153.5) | 87.3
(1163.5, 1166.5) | 66.1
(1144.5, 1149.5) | 112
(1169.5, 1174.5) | 101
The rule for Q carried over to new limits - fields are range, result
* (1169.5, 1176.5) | 110.9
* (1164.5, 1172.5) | 99.05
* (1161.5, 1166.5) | 72.46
